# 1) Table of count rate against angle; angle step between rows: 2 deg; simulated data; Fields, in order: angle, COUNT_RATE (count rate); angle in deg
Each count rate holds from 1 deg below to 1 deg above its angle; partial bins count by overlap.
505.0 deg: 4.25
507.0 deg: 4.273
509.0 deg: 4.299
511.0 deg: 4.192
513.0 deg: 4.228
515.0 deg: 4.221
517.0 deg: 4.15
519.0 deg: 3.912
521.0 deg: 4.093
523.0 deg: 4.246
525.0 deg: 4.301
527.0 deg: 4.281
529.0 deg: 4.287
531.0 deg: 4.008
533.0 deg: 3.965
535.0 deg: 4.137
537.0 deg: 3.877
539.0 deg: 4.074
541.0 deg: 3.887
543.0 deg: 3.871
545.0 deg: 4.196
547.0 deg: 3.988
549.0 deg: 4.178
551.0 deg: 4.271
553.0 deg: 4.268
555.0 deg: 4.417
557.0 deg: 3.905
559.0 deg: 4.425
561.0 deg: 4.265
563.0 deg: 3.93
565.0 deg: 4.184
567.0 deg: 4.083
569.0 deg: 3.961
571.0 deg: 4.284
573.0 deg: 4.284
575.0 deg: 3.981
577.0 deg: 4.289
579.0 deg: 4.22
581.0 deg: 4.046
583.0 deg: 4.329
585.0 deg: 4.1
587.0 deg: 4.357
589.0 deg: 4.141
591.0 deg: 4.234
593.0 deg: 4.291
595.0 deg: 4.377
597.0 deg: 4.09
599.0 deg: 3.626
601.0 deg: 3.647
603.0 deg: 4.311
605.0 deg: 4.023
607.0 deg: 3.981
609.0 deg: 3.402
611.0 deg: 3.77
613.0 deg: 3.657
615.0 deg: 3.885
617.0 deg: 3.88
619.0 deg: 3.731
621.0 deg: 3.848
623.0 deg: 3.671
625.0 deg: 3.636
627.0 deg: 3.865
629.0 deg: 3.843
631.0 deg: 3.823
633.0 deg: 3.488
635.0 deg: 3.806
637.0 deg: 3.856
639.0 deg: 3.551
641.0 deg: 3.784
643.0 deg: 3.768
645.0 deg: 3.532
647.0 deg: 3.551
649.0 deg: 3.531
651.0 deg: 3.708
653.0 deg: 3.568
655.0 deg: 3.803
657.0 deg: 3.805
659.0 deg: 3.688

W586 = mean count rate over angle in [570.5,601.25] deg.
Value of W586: 4.15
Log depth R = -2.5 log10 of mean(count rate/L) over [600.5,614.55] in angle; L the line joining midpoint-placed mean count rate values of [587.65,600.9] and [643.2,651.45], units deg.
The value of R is 0.038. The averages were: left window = 4.1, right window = 3.59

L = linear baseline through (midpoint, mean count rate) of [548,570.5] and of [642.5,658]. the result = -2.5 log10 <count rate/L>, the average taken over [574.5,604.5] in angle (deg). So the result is -0.04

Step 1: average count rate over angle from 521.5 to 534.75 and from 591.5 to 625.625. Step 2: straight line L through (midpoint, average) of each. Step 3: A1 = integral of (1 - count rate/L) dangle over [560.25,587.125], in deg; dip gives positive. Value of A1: -1.0 deg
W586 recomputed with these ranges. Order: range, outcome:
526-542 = 4.06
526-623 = 4.06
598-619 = 3.81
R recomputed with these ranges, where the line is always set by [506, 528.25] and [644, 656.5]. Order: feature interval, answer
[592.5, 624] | -0.02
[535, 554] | 0.00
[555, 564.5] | -0.04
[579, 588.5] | -0.08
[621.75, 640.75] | -0.01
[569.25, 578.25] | -0.06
